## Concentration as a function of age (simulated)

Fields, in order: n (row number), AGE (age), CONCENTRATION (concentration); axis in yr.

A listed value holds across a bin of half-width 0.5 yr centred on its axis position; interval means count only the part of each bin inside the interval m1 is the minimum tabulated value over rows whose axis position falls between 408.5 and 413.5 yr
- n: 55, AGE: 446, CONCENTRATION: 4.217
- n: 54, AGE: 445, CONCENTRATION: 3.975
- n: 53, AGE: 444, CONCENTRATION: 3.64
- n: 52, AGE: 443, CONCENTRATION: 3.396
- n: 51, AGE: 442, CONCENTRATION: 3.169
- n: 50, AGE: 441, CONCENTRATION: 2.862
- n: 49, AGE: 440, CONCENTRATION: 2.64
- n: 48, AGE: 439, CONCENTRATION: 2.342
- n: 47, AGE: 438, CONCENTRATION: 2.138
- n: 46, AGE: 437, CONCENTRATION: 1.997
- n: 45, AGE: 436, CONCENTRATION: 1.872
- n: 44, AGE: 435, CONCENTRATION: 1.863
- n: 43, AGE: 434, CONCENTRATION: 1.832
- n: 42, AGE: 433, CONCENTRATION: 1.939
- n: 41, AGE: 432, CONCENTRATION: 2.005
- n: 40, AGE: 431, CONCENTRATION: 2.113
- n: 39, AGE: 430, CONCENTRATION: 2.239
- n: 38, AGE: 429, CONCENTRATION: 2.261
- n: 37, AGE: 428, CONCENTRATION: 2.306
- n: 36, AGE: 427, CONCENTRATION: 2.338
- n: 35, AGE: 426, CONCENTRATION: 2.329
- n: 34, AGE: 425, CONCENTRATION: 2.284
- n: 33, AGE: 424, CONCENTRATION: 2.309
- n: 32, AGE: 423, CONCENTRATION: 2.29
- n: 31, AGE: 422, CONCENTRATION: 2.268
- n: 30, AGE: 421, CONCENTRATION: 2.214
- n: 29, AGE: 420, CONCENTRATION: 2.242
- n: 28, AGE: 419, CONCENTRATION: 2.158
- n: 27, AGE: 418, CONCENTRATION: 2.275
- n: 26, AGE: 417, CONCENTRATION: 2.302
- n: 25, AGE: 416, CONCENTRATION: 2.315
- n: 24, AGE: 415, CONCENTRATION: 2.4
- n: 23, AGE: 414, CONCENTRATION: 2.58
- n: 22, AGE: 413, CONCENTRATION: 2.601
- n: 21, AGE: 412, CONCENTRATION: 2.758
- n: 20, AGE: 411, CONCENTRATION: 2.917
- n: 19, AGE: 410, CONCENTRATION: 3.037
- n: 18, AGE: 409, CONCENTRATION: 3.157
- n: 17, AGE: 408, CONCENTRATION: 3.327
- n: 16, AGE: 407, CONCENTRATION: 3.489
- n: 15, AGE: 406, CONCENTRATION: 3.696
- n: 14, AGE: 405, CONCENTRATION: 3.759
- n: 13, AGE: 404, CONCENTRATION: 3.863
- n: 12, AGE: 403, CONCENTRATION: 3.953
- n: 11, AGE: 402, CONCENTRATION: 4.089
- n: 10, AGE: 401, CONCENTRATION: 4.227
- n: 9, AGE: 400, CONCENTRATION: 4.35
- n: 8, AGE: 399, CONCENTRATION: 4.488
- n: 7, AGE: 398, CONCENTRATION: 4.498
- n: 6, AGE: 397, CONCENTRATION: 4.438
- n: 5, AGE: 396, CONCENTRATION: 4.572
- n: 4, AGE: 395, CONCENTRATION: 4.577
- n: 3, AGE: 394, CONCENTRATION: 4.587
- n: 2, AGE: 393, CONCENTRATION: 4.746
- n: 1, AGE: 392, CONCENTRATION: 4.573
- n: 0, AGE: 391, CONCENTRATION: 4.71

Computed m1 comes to 2.601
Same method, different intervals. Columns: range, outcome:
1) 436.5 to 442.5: 1.997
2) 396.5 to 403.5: 3.953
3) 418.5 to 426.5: 2.158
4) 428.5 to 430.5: 2.239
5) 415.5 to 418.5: 2.275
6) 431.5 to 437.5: 1.832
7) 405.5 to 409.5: 3.157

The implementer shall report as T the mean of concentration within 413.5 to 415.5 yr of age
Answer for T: 2.49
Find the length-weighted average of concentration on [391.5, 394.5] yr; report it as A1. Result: 4.64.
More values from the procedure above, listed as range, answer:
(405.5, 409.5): 3.42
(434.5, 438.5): 1.97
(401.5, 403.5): 4.02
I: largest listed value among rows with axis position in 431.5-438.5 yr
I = 2.138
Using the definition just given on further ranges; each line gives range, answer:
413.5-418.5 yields 2.58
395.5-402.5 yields 4.572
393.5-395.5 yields 4.587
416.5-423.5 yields 2.302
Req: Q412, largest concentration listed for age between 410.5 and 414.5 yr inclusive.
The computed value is 2.917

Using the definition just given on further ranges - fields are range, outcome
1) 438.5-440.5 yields 2.64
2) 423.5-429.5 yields 2.338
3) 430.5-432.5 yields 2.113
